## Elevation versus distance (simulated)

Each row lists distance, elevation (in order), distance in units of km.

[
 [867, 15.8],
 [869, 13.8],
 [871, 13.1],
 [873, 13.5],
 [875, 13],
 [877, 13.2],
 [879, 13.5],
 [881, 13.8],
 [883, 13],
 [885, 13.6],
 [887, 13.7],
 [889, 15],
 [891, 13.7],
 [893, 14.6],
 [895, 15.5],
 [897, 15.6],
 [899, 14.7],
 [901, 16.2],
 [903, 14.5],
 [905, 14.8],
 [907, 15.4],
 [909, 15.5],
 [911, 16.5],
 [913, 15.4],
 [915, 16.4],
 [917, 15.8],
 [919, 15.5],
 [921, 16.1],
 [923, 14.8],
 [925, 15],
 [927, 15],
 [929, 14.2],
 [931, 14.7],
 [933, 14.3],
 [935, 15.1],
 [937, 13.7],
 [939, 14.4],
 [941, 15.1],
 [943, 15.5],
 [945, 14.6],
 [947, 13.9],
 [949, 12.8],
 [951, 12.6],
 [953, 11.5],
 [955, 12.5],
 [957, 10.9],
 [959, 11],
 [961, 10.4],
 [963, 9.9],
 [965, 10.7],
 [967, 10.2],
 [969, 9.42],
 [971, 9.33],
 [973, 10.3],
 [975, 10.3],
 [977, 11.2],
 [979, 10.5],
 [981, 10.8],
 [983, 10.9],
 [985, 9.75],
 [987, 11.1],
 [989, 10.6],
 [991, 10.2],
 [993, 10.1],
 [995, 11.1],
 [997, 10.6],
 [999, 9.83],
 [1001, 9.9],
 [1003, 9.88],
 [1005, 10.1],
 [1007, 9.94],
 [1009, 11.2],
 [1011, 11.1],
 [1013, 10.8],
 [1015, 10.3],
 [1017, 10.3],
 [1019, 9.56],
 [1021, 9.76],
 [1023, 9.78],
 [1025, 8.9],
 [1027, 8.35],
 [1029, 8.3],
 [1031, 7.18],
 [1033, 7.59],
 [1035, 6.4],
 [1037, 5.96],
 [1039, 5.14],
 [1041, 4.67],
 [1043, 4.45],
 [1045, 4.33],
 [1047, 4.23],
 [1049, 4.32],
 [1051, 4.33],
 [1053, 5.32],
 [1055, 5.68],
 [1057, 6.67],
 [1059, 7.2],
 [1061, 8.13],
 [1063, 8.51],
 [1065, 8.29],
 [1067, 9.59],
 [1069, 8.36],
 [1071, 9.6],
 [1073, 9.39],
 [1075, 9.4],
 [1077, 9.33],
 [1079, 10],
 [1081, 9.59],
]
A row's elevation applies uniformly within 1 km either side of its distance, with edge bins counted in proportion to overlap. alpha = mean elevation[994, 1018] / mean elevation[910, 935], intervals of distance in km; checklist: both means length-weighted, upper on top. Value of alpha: 0.68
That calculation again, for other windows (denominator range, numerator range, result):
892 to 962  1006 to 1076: 0.54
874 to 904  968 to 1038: 0.68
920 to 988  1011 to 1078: 0.61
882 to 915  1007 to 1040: 0.59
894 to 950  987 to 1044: 0.60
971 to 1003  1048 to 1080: 0.74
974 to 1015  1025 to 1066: 0.60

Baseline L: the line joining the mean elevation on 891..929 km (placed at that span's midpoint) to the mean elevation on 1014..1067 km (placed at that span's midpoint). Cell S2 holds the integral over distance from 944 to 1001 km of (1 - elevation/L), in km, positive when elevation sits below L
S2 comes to 2.11 km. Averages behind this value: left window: 15.3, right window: 7.11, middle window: 10.9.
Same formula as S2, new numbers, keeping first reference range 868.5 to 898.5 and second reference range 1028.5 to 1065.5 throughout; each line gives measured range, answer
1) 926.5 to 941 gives -3.8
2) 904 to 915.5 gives -2.7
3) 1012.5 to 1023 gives -3.6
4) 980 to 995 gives -2.7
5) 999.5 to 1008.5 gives -2.1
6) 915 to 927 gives -3.3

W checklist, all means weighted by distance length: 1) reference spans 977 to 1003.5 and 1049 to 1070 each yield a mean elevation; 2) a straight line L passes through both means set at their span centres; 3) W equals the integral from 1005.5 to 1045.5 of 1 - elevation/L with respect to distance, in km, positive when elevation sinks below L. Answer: 2.57 km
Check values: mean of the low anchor 10.4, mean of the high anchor 7.07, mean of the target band 8.27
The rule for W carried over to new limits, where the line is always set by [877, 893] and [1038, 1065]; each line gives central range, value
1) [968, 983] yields -1.5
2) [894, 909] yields -2.6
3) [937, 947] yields -3.3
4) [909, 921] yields -3.5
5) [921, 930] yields -2.3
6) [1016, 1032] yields -4.4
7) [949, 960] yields -1.5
